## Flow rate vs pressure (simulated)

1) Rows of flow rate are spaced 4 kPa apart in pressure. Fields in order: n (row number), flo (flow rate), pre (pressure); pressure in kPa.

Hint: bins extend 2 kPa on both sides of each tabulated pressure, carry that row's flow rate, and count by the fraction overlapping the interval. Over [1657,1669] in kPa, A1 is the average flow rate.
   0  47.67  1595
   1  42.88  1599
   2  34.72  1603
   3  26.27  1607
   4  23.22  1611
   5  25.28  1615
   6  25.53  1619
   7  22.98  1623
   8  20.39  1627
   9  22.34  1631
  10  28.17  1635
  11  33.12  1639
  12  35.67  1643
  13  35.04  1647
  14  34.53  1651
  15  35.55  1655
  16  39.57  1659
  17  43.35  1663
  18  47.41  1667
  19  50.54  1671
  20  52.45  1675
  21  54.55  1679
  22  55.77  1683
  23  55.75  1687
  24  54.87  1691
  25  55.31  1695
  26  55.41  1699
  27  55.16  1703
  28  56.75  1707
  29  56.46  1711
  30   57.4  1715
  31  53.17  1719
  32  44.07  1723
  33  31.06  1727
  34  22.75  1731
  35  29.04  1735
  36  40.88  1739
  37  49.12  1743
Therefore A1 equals 43.4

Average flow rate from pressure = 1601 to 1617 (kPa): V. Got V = 27.4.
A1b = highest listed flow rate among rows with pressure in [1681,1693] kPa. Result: 55.77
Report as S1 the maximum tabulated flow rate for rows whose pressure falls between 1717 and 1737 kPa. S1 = 53.17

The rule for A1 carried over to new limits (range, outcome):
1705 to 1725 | 53.6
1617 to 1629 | 23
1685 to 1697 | 55.3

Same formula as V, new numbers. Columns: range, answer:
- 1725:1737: 27.6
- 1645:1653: 34.8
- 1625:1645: 27.9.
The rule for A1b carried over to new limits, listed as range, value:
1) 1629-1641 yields 33.12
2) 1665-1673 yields 50.54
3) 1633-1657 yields 35.67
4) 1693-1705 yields 55.41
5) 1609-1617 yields 25.28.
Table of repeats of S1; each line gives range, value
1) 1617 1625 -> 25.53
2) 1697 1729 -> 57.4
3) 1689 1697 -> 55.31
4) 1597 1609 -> 42.88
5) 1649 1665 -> 43.35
